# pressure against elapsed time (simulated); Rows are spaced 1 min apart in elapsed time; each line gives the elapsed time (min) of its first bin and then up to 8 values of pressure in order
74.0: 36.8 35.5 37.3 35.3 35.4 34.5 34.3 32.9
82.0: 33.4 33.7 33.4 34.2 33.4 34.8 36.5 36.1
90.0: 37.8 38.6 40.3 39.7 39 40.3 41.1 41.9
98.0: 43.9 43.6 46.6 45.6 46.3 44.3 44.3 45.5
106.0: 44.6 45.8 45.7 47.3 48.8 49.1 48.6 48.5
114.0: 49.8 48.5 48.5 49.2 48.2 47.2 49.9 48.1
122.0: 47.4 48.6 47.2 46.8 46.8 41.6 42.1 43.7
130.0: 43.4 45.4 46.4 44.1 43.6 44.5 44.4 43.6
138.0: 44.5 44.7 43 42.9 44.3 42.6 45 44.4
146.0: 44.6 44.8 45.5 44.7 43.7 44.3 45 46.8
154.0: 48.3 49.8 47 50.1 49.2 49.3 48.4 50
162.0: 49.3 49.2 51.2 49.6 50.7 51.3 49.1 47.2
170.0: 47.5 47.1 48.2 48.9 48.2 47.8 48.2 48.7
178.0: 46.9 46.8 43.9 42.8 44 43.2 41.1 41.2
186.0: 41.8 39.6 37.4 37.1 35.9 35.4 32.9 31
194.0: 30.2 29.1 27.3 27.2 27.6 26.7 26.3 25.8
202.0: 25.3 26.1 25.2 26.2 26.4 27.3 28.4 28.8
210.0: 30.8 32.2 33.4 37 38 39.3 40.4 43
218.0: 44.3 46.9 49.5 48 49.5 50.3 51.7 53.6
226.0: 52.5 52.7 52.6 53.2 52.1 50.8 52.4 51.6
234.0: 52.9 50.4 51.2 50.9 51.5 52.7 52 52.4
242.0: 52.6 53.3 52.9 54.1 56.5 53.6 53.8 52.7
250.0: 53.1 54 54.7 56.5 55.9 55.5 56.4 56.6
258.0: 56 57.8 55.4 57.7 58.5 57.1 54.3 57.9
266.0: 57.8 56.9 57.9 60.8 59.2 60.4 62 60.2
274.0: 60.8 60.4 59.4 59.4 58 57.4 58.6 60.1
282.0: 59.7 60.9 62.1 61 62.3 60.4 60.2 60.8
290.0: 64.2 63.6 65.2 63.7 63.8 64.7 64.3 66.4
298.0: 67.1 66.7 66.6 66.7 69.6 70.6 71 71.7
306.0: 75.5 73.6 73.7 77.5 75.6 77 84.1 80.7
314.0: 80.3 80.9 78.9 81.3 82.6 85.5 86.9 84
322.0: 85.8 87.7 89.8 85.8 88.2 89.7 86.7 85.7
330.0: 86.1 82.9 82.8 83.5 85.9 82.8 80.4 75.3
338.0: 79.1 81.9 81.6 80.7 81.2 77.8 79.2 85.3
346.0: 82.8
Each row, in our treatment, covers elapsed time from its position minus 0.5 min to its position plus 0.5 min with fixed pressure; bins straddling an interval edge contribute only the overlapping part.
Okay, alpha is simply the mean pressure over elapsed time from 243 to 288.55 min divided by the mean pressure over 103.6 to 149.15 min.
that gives 1.26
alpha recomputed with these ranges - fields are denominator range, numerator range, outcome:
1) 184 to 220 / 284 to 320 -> 2.13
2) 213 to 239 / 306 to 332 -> 1.69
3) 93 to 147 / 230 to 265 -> 1.19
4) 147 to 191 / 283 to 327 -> 1.59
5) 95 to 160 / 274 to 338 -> 1.59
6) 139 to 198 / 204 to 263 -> 1.10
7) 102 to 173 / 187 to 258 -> 0.93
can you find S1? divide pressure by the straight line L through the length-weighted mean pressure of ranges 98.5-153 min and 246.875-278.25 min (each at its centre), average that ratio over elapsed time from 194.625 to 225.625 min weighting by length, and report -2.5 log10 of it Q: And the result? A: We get 0.44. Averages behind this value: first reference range 45.7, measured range 35.3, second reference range 57.2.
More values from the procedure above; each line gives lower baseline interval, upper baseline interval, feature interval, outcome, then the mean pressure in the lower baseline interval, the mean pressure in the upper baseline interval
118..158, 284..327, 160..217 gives 0.35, 45.5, 73.5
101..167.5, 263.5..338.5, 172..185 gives 0.16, 46.5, 71.1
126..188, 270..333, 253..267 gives 0.14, 45.8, 71.6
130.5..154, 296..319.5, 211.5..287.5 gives 0.19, 44.6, 74.7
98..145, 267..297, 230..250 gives 0.09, 45.8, 61.1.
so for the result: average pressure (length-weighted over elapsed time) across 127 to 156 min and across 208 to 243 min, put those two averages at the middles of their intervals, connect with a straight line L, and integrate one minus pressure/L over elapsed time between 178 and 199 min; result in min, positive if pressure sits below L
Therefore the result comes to 4.2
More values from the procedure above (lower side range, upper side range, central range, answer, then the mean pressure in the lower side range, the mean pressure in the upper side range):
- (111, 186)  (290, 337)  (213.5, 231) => 3.53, 46.5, 77.3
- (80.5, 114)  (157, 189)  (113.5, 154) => -1.48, 41.5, 46.6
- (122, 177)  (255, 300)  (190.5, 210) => 8.94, 46.5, 60.3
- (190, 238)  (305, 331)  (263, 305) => 3.76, 39.3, 82.3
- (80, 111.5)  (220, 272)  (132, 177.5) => -0.66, 40.8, 54.2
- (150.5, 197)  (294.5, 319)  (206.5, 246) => 6.63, 44.1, 73.9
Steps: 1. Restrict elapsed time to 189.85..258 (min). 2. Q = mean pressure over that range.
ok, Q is 43.7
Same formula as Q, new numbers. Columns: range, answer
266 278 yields 59.6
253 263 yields 56.7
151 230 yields 41.6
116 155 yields 45.4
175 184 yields 45.4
